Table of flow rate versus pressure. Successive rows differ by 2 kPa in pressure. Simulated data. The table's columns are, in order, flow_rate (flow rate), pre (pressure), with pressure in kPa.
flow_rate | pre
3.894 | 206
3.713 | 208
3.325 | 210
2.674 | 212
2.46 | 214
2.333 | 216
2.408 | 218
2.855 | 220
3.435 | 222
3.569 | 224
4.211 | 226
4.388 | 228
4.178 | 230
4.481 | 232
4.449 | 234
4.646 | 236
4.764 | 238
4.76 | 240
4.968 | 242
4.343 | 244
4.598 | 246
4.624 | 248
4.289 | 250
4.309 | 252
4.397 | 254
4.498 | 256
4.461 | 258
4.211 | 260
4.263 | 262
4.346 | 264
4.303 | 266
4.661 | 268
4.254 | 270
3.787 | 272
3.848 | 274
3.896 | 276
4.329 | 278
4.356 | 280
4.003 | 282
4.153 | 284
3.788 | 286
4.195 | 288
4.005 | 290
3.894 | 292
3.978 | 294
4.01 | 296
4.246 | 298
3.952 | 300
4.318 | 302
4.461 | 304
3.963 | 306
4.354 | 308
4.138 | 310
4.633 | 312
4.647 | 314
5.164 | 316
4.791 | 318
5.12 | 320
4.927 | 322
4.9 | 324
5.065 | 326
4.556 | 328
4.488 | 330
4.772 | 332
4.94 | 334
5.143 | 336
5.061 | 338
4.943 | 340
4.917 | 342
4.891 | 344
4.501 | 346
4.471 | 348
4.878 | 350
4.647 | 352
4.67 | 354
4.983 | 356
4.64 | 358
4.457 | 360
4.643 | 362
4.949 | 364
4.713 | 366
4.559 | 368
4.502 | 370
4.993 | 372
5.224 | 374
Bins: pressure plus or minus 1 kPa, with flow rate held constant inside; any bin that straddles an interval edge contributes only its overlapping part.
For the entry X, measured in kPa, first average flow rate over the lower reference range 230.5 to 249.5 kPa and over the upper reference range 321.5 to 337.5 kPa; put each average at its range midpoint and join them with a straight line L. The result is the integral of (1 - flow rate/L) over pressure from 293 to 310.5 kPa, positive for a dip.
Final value 2.3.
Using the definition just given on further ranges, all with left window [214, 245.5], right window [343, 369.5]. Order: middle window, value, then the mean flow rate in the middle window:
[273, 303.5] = 1.6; 4.07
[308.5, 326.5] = -1.4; 4.8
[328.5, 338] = -0.6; 4.84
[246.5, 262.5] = -1.2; 4.39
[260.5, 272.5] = -0.4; 4.29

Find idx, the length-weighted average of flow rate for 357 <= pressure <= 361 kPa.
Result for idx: 4.55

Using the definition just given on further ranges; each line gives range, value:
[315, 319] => 4.98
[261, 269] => 4.39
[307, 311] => 4.25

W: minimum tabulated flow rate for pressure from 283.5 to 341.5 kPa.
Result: 3.788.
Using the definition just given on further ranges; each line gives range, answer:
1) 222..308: 3.435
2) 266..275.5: 3.787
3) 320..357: 4.471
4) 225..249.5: 4.178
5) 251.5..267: 4.211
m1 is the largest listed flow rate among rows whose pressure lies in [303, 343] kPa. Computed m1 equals 5.164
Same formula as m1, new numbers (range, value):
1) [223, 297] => 4.968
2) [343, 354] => 4.891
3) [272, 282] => 4.356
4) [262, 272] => 4.661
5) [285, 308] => 4.461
